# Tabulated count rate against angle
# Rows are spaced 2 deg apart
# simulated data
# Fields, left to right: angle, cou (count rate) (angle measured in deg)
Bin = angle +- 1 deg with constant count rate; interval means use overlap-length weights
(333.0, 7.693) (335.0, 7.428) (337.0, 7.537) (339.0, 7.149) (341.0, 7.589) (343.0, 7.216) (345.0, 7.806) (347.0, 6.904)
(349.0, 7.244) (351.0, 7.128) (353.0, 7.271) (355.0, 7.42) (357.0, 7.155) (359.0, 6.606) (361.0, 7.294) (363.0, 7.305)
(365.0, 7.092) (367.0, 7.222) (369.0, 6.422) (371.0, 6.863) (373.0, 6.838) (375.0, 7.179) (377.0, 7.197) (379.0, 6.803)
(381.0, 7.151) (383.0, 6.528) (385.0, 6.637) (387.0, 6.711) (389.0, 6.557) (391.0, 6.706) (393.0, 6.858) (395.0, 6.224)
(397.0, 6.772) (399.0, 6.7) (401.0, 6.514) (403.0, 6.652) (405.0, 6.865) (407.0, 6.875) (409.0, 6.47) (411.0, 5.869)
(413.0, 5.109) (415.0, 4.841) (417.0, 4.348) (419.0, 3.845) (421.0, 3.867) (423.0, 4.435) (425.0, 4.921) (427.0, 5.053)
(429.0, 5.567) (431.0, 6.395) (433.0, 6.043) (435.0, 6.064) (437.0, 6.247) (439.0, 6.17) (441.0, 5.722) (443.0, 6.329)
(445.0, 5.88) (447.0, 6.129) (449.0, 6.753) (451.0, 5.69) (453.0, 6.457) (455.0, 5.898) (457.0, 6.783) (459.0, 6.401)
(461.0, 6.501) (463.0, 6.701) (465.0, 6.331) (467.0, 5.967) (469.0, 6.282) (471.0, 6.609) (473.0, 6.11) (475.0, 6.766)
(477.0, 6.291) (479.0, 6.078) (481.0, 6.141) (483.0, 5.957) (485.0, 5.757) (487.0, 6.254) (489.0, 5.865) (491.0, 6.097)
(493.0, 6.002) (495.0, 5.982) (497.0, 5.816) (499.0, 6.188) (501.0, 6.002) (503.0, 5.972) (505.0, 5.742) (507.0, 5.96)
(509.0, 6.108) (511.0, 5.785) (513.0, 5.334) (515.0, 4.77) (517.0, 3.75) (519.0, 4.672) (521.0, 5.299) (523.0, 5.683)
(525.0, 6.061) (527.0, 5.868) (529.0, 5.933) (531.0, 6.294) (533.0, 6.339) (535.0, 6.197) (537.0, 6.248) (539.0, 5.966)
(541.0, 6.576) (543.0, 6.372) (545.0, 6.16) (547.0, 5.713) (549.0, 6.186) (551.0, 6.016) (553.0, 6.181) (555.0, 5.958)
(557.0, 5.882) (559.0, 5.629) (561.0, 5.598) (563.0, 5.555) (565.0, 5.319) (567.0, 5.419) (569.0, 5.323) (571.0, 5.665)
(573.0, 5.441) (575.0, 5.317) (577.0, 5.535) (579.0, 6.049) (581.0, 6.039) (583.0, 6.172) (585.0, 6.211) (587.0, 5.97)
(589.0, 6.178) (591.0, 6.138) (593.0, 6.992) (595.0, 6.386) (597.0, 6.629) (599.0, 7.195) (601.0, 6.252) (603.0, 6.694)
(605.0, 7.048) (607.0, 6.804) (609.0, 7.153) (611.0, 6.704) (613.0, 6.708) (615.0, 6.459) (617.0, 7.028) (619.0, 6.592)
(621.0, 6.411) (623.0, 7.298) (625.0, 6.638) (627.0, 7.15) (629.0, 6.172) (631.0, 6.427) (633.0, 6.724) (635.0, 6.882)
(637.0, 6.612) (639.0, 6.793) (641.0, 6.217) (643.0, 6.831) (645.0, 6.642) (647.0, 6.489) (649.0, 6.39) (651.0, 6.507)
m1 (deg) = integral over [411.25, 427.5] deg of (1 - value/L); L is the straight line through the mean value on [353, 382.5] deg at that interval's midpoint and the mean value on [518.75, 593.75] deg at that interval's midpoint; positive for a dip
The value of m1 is 5.15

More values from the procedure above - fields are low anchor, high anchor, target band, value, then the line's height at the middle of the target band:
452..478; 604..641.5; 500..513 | 1.2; 6.48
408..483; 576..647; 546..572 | 2.5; 6.34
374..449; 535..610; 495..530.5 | 2.8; 6.09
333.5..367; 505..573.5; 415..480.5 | 5.9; 6.48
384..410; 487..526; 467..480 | -0.8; 5.95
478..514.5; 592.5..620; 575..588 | 1.2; 6.57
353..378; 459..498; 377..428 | 5.9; 6.77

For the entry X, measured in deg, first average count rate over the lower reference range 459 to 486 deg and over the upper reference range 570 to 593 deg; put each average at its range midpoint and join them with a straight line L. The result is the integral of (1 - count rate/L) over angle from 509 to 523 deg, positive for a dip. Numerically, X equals 2.4 deg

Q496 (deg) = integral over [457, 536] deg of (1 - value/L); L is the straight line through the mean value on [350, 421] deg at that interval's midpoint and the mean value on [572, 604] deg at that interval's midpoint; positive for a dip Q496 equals 4.9 deg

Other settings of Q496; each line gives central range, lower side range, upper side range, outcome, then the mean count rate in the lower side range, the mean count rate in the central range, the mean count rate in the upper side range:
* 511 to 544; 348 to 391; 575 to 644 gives 4.8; 6.98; 5.71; 6.54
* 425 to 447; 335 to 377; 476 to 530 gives 1.7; 7.17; 5.91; 5.75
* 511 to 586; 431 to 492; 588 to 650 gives 8.3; 6.21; 5.75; 6.67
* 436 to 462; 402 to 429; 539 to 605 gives -3.5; 5.33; 6.23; 6.04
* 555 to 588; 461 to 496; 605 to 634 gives 4.3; 6.2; 5.7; 6.74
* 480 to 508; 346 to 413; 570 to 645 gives 2.8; 6.82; 5.98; 6.48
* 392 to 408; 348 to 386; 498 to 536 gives 0.1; 7.02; 6.68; 5.68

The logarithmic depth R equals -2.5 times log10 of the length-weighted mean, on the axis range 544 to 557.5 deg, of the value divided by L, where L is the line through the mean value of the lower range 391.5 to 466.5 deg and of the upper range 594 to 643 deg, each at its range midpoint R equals 0.074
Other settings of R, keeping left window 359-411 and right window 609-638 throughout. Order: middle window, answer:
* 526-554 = 0.10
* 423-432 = 0.25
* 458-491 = 0.09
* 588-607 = 0.02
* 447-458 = 0.08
